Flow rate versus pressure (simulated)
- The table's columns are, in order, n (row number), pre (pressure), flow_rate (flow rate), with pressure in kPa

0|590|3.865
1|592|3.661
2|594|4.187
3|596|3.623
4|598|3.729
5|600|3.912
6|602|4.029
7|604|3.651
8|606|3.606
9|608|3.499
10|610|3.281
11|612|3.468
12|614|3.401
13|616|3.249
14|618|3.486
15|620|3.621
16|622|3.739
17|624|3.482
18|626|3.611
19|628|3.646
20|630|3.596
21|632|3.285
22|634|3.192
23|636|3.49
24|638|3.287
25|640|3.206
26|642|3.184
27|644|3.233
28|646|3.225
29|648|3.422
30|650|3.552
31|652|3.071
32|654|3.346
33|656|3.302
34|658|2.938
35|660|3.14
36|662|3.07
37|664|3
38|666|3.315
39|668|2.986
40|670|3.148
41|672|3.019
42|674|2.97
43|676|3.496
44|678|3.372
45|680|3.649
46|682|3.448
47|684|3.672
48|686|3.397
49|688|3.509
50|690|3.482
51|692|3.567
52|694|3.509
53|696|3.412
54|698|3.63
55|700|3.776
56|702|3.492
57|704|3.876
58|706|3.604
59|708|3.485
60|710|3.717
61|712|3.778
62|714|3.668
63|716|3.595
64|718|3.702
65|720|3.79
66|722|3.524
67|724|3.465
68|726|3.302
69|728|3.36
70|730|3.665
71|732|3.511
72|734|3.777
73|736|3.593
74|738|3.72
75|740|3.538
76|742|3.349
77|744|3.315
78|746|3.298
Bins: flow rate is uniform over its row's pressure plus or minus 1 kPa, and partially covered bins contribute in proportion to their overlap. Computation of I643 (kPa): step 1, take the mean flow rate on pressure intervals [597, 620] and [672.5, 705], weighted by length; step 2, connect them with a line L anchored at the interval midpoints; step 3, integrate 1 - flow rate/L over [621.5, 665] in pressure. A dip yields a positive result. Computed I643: 2.9 kPa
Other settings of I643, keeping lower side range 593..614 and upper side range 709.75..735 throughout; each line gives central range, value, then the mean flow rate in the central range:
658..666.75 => 1.3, 3.1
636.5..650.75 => 1.4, 3.3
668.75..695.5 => 1.7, 3.4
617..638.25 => 1.0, 3.5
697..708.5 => -0.1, 3.65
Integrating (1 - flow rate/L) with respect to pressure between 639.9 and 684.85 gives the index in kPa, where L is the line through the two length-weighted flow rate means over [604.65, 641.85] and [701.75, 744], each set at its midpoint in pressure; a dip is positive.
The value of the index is 3.26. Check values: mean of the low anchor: 3.45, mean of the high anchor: 3.59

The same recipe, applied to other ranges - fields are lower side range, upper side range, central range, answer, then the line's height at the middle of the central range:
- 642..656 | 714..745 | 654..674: 1.4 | 3.35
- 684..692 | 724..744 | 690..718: -0.9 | 3.51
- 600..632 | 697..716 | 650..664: 1.7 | 3.61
